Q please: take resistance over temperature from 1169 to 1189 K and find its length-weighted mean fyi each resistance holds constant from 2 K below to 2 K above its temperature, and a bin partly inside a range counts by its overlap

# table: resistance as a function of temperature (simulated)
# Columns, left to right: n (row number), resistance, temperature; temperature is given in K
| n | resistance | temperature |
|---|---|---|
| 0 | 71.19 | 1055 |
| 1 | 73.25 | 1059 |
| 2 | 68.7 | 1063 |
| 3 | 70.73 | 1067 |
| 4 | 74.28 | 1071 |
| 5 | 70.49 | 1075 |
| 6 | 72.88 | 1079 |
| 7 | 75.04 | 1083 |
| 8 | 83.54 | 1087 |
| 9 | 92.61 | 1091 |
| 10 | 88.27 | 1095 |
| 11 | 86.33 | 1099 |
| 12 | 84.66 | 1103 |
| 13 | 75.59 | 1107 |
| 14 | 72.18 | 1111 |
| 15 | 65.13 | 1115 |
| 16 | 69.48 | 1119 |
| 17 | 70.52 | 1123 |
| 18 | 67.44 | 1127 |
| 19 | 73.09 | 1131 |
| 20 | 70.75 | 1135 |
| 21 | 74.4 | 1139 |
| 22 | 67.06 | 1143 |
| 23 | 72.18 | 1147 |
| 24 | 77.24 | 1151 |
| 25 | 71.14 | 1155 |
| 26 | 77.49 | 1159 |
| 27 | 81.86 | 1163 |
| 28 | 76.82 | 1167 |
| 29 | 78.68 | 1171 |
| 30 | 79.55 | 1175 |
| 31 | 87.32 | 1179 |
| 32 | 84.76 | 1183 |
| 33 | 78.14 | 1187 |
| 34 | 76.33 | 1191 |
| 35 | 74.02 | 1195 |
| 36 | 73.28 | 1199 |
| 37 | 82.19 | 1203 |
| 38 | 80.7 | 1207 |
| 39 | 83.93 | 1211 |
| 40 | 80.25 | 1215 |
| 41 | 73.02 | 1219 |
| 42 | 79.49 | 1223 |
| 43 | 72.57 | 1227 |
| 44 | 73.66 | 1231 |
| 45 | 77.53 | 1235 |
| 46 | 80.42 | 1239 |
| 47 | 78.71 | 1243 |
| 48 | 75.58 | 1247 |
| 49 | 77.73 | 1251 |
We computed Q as 81.7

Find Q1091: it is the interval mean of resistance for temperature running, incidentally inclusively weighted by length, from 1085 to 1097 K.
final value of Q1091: 88.1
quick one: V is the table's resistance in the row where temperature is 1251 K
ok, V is 77.73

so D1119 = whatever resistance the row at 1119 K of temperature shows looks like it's 69.48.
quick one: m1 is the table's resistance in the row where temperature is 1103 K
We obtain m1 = 84.66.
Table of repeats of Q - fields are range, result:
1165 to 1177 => 78.4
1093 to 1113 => 81.4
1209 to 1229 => 77.9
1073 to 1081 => 71.7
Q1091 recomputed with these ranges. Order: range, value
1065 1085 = 72.7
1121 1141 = 71.2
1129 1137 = 71.9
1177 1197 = 80.1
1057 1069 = 70.9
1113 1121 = 67.3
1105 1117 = 71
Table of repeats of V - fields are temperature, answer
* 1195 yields 74.02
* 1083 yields 75.04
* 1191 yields 76.33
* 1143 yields 67.06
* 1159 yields 77.49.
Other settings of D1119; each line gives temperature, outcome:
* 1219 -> 73.02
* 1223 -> 79.49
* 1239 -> 80.42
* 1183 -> 84.76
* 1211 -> 83.93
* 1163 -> 81.86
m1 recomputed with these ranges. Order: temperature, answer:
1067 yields 70.73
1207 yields 80.7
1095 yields 88.27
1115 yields 65.13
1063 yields 68.7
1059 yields 73.25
